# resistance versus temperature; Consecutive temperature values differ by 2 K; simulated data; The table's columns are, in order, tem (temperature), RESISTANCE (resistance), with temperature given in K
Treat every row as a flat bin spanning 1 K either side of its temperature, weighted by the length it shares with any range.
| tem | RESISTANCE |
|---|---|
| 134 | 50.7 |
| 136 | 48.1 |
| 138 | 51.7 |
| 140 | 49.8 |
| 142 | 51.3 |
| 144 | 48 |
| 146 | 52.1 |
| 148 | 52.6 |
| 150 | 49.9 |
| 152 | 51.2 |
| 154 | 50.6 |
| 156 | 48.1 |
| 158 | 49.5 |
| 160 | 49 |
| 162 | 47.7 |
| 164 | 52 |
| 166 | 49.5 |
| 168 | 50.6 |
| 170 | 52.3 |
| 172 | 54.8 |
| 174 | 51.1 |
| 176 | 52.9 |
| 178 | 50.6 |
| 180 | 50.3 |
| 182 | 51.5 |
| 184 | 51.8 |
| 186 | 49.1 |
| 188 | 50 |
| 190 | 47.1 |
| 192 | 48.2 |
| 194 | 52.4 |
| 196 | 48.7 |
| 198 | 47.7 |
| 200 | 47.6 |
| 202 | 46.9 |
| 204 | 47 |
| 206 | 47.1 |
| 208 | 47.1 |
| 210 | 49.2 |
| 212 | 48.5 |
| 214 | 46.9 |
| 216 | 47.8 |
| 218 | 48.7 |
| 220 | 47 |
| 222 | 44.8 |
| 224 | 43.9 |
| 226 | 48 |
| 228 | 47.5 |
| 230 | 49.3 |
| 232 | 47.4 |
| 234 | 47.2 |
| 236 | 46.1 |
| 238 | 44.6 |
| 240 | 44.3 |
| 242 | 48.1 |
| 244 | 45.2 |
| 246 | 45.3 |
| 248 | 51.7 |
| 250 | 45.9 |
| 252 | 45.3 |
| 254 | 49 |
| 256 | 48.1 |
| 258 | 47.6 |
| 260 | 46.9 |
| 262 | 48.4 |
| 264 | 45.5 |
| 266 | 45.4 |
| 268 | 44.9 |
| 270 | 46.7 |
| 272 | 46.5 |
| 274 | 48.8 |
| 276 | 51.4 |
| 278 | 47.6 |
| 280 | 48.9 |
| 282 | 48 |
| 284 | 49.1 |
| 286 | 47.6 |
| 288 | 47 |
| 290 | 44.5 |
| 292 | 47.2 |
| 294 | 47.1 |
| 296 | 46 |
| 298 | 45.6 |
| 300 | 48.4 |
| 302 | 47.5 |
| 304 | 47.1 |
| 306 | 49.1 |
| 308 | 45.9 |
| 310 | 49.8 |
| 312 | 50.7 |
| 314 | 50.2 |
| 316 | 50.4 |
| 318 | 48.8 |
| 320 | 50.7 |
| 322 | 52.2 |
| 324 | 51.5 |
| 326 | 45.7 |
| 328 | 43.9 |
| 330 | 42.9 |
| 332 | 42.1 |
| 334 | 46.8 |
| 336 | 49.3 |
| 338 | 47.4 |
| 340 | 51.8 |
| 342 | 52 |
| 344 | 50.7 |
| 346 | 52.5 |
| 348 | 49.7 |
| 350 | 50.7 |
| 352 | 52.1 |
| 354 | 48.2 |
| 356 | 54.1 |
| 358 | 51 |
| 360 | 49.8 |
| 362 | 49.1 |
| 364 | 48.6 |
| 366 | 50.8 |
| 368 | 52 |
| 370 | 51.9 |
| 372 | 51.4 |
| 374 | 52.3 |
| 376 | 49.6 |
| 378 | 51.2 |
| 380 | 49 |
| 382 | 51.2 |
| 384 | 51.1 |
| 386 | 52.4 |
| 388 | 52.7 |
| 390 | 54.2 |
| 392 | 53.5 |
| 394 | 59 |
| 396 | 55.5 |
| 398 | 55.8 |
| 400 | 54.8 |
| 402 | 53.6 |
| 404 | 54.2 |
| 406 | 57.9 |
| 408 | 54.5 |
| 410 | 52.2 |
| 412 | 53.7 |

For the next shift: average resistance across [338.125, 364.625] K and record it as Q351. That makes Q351 50.7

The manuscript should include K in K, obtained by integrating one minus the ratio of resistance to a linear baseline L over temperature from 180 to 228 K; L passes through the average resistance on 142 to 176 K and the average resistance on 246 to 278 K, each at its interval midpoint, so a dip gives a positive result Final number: 1.05 K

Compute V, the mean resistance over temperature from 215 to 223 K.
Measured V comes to 47.1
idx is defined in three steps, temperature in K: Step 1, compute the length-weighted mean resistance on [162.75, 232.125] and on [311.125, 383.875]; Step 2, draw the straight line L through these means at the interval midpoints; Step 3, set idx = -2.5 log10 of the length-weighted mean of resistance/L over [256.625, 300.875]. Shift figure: 0.05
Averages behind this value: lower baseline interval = 49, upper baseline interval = 49.8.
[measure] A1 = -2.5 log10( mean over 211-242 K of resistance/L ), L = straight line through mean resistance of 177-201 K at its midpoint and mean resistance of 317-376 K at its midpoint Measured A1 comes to 0.06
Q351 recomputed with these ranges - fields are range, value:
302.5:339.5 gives 48.1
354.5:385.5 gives 50.9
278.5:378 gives 49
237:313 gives 47.3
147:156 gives 50.7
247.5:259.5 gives 47.7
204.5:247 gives 46.9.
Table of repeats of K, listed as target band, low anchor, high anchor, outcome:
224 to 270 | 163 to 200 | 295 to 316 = 2.3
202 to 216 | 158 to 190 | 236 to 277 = 0.4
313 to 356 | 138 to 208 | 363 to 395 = 2.0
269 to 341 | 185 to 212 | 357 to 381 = 2.6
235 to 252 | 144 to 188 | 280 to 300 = 0.7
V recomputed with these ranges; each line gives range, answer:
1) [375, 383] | 50.2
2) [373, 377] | 51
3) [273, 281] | 49.2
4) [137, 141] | 50.8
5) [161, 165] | 49.9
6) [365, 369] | 51.4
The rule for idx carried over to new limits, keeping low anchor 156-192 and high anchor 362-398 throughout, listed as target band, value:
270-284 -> 0.06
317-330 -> 0.07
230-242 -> 0.10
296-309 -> 0.10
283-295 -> 0.10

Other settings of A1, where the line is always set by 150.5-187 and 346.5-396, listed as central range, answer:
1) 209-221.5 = 0.07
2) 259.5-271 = 0.11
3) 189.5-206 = 0.06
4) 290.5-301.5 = 0.10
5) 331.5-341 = 0.08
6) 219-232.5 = 0.09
